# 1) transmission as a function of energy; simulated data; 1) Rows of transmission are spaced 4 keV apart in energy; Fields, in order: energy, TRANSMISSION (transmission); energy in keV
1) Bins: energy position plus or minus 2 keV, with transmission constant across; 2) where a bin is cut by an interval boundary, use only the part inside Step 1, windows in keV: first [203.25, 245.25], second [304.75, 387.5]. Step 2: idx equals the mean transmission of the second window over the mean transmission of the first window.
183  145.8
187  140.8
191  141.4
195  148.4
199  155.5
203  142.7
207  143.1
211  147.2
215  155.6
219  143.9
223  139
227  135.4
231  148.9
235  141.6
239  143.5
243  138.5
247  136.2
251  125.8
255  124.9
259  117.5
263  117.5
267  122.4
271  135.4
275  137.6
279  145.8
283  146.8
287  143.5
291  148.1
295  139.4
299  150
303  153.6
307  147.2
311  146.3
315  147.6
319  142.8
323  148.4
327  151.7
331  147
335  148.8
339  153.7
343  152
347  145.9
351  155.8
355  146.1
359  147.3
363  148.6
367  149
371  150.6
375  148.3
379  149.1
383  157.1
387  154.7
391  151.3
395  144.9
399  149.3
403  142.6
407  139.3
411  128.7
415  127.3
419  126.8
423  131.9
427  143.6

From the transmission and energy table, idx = 1.04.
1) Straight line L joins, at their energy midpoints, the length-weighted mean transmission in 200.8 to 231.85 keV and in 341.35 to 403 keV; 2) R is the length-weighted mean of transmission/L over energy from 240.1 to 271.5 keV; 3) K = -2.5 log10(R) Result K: 0.15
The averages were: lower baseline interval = 144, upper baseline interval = 150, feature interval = 127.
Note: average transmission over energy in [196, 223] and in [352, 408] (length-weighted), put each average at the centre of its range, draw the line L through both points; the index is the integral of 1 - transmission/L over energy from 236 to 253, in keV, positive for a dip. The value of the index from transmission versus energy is 1.3 keV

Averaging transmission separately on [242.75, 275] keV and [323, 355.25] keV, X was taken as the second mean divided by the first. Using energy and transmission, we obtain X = 1.18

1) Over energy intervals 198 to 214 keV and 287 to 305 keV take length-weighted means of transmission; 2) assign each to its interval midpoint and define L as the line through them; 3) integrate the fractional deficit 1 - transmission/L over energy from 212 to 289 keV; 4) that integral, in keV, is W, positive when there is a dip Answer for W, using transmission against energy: 5.4 keV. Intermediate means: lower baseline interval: 147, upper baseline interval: 147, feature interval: 137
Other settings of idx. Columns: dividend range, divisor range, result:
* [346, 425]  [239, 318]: 1.05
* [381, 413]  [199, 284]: 1.06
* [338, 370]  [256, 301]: 1.10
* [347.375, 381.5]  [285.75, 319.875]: 1.02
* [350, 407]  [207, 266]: 1.09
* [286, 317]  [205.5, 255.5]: 1.05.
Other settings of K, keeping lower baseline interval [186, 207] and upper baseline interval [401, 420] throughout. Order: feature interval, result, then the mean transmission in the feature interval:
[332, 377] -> -0.10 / 150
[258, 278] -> 0.11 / 127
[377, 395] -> -0.13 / 152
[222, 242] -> 0.02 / 142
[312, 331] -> -0.07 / 147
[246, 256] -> 0.11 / 129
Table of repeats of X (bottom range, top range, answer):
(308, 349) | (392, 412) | 0.96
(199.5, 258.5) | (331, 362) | 1.07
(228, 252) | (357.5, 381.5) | 1.07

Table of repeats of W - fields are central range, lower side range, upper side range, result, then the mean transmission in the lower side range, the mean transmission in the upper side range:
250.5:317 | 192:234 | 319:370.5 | 4.1 keV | 146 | 149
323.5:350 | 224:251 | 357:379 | -0.6 keV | 140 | 149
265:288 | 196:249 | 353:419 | 1.0 keV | 144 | 145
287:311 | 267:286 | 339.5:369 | -0.8 keV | 140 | 149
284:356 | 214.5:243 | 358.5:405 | -0.7 keV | 143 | 149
